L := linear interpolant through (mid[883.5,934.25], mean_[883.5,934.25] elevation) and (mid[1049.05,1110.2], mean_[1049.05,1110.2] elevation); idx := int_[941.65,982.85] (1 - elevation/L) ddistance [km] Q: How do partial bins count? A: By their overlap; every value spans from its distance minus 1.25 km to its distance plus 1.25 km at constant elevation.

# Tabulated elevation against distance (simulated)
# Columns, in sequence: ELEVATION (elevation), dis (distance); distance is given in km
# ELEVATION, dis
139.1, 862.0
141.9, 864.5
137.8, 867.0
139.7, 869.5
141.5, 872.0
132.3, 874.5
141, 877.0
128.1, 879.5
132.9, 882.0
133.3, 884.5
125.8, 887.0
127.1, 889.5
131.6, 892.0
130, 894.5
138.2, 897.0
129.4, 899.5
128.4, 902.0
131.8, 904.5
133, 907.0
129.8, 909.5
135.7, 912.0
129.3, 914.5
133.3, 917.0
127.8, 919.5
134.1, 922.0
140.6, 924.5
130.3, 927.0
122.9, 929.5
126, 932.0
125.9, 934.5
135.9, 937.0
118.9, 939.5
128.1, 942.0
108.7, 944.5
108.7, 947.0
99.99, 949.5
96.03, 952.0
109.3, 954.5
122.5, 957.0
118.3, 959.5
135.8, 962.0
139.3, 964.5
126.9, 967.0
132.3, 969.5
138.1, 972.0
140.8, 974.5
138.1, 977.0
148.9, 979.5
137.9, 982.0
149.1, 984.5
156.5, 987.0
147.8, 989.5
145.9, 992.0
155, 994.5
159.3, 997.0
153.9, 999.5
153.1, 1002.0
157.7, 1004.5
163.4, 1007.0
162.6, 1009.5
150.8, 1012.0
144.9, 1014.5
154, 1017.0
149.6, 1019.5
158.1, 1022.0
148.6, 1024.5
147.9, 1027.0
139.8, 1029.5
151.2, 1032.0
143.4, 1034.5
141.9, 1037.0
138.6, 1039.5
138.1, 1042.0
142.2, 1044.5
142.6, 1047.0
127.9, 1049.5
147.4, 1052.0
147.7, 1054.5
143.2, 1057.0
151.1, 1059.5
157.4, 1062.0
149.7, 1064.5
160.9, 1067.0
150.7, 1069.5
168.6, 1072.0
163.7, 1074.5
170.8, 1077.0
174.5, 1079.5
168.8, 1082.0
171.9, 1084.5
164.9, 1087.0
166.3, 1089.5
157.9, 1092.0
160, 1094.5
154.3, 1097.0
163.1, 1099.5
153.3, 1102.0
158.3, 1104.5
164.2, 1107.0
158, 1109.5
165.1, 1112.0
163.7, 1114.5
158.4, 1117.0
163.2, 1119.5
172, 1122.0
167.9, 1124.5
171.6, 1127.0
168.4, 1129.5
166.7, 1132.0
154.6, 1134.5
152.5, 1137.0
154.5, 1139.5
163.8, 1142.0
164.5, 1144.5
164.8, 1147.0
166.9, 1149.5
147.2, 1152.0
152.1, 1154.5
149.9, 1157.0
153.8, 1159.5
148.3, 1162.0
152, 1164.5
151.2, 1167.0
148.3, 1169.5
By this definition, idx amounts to 4.30 km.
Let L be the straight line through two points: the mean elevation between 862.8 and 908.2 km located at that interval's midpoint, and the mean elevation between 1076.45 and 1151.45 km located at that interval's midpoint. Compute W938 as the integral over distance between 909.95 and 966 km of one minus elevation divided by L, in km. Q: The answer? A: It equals 6.5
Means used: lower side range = 134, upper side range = 163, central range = 124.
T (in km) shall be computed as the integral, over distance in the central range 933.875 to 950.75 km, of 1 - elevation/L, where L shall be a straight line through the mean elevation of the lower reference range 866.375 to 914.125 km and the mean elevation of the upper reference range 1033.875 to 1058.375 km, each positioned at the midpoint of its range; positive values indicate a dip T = 2.2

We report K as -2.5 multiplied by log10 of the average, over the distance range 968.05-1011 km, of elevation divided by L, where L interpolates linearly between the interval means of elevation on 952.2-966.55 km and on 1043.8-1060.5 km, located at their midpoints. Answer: -0.15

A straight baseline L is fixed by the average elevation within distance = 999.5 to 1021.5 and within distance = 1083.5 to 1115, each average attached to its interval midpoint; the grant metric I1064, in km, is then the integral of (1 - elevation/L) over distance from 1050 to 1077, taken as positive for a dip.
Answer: 0.79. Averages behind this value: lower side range 155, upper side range 161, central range 154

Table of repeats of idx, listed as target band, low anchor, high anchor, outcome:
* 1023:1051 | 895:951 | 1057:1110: 1.6 km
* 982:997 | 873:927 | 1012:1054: -1.0 km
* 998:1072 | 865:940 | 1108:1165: -0.7 km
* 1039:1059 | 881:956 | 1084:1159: 1.0 km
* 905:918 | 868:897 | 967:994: 0.4 km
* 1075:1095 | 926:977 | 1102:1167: -2.3 km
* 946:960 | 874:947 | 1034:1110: 2.8 km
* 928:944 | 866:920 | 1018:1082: 1.4 km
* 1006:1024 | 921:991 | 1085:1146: -1.7 km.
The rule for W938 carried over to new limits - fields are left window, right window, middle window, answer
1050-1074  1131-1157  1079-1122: -2.1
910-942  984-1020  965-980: 0.8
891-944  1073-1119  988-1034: -1.5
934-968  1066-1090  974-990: -1.8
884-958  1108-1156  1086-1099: -0.5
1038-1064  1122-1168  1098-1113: -0.8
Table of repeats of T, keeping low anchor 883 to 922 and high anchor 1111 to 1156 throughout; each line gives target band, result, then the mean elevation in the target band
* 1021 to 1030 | -0.1 km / 149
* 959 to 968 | 0.5 km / 131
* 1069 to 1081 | -1.0 km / 167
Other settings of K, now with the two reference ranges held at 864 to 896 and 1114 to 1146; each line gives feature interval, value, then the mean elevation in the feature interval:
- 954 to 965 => 0.15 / 125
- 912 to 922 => 0.06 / 131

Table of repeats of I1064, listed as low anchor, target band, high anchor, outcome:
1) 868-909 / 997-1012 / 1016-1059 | -1.6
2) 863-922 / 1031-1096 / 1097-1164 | -0.6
